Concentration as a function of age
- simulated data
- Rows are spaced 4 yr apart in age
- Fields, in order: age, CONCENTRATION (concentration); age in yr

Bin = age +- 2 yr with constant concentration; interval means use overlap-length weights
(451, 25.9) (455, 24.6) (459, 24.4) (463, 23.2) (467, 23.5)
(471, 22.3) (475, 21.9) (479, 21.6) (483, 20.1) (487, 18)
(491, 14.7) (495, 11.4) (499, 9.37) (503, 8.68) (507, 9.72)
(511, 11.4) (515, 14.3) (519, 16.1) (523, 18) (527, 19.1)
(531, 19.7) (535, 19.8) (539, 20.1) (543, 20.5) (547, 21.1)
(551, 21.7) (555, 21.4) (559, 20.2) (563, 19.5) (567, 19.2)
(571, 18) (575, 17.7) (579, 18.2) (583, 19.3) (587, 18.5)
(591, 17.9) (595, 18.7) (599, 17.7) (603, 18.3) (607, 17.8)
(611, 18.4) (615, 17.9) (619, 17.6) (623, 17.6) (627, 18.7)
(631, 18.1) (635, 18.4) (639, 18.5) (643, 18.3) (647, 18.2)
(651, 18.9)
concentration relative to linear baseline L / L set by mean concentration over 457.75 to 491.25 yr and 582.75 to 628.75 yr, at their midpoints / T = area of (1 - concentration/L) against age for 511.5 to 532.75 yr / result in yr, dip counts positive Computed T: 3.3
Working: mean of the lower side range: 21.3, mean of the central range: 17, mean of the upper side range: 18.2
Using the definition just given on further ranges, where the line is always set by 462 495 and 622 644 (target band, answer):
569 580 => 0.6 yr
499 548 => 8.4 yr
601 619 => 0.5 yr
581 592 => 0.1 yr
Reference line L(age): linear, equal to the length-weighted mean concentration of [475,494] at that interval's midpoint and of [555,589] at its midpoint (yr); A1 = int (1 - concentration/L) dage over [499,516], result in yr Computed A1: 7.3 yr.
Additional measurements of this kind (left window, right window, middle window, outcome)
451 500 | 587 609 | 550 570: -1.6 yr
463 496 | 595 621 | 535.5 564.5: -2.9 yr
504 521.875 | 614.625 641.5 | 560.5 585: -4.8 yr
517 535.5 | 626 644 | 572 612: 0.4 yr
